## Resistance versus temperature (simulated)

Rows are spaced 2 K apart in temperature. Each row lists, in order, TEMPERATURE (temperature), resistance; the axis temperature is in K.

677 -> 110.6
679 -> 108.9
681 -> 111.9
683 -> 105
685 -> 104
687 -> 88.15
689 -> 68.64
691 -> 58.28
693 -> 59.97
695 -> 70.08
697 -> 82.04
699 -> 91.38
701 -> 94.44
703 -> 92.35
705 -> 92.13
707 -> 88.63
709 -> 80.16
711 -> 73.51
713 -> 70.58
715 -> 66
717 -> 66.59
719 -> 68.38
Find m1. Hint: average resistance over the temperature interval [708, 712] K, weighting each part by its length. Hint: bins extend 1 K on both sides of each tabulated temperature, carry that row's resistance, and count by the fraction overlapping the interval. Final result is 76.8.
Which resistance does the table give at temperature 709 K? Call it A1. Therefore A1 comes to 80.16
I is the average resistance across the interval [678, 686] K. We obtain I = 107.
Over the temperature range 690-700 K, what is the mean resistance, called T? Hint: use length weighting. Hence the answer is 72.3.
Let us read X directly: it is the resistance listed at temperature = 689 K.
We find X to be 68.64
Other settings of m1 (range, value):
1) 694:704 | 86.1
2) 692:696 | 65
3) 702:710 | 88.3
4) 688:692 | 63.5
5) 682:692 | 84.8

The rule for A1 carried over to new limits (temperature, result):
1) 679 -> 108.9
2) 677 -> 110.6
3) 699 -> 91.38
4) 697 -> 82.04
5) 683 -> 105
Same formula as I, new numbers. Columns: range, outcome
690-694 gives 59.1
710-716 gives 70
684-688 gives 96.1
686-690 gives 78.4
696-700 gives 86.7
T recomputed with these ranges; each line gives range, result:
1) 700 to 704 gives 93.4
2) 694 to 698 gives 76.1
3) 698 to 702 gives 92.9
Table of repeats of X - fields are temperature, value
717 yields 66.59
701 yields 94.44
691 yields 58.28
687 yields 88.15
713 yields 70.58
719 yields 68.38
